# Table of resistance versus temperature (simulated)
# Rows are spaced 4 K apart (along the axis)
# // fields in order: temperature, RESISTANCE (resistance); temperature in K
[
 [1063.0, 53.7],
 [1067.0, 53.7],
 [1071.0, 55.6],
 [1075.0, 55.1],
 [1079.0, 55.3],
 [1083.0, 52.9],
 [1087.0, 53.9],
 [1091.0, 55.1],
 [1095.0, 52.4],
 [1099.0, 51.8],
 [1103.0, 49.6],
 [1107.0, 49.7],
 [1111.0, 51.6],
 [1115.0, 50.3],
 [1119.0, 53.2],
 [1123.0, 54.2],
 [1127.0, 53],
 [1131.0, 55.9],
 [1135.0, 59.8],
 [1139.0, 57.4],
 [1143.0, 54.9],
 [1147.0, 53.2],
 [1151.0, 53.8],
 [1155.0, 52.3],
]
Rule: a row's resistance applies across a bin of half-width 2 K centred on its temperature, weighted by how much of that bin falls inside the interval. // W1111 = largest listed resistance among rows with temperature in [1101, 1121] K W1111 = 53.2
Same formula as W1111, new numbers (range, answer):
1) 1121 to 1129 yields 54.2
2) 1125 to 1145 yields 59.8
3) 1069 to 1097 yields 55.6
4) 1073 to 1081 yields 55.3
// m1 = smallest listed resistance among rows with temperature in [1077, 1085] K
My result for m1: 52.9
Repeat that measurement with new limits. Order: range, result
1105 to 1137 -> 49.7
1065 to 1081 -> 53.7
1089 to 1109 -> 49.6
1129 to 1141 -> 55.9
